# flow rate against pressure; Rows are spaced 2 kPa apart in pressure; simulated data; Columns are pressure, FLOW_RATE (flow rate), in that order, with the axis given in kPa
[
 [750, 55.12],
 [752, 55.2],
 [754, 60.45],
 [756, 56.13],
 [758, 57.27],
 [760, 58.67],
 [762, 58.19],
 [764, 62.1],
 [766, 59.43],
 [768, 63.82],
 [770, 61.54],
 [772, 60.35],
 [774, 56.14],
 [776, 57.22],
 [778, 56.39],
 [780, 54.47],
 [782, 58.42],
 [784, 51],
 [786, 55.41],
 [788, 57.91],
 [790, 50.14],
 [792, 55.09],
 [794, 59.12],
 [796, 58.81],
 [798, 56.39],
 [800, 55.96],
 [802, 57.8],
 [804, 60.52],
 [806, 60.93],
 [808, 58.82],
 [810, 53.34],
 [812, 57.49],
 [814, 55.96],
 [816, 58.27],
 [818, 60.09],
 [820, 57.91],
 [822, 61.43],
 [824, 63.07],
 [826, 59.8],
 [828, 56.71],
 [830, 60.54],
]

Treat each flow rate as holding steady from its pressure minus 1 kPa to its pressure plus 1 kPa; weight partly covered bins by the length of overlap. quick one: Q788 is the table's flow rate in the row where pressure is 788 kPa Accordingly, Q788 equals 57.91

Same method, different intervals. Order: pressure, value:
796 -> 58.81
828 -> 56.71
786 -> 55.41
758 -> 57.27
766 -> 59.43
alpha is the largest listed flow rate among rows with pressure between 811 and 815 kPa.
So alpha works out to 57.49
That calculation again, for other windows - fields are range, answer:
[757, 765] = 62.1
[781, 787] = 58.42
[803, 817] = 60.93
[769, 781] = 61.54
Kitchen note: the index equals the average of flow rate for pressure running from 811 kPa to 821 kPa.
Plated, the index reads 57.9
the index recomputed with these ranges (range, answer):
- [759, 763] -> 58.4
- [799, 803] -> 56.9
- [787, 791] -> 54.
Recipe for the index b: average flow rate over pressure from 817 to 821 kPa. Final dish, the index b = 59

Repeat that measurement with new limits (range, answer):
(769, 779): 58.3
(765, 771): 61.6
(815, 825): 60.2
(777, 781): 55.4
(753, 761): 58.1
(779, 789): 55.4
